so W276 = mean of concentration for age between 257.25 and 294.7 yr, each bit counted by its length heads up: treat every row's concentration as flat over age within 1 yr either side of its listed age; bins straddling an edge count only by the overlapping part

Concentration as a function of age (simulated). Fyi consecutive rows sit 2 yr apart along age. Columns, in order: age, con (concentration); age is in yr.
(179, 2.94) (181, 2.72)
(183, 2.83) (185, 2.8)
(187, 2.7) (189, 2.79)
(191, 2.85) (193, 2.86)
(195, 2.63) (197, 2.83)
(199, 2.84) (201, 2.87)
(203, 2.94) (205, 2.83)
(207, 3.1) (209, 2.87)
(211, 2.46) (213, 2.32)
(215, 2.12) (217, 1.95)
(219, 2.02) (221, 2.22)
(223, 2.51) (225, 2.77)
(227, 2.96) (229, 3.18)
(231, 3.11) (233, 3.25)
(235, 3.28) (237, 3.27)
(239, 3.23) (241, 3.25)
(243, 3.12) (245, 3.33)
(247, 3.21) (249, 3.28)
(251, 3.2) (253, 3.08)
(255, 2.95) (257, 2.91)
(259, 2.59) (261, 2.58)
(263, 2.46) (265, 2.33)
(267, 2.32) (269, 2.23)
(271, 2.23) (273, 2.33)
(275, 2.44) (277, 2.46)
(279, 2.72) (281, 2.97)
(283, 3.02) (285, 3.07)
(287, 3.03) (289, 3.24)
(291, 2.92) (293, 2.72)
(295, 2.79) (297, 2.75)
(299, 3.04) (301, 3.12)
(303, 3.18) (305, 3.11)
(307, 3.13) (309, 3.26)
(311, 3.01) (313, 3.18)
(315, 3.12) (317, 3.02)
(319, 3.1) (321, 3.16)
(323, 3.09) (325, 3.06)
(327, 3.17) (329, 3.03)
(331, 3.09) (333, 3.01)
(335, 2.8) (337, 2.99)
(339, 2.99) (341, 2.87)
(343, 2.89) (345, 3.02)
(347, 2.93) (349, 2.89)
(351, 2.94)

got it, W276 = 2.66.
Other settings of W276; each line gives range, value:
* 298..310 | 3.14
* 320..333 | 3.09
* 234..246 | 3.25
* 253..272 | 2.54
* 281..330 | 3.05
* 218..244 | 2.94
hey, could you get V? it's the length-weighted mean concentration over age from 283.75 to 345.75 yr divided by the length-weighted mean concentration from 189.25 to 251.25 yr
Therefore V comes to 1.1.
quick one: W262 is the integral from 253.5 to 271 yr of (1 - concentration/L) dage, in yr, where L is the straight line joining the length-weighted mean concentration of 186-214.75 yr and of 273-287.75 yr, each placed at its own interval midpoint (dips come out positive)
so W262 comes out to 1.46 yr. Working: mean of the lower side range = 2.76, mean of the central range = 2.54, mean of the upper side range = 2.78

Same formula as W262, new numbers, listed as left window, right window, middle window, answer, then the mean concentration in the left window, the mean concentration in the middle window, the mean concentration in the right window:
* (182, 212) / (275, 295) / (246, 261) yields -0.8 yr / 2.81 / 3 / 2.88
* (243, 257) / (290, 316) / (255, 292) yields 5.1 yr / 3.15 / 2.67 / 3.03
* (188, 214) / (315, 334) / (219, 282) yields 1.8 yr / 2.78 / 2.82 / 3.08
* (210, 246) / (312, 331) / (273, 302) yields 1.3 yr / 2.8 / 2.86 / 3.1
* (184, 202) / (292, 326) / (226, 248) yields -2.3 yr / 2.8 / 3.2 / 3.05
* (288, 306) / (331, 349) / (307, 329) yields -1.1 yr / 2.99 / 3.11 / 2.94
